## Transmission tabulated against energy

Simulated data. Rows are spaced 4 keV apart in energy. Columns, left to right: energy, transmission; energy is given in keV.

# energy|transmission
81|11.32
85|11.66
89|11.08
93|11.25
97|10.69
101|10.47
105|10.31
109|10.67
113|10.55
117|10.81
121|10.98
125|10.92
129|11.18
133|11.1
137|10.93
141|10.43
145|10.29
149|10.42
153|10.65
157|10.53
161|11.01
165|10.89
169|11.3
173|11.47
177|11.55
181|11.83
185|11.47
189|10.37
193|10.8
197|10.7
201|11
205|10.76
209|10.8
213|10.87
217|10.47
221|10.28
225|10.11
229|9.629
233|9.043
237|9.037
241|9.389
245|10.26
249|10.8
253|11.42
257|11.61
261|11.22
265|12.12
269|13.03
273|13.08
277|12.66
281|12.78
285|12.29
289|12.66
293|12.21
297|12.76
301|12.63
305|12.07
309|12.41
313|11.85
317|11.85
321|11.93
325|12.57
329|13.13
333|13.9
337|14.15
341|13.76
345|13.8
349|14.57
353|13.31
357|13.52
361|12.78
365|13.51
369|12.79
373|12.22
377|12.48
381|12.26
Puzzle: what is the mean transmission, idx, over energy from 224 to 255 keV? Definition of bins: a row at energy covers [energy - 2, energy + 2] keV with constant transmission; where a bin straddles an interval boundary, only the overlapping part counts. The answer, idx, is 9.96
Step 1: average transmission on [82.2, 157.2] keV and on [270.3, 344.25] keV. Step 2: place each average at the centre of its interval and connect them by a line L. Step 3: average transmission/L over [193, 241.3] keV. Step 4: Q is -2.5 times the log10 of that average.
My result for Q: 0.15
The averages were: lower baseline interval 10.8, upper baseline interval 12.7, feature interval 10.2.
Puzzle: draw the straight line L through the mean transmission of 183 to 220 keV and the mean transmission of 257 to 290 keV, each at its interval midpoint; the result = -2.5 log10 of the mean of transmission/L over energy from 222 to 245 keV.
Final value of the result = 0.20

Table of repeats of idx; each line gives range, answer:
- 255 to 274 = 12.2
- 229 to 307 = 11.6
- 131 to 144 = 10.8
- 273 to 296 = 12.6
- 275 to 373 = 12.9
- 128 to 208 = 10.9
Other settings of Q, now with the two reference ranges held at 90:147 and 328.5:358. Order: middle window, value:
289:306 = 0.06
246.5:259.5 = 0.12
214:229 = 0.19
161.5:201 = 0.04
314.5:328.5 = 0.11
